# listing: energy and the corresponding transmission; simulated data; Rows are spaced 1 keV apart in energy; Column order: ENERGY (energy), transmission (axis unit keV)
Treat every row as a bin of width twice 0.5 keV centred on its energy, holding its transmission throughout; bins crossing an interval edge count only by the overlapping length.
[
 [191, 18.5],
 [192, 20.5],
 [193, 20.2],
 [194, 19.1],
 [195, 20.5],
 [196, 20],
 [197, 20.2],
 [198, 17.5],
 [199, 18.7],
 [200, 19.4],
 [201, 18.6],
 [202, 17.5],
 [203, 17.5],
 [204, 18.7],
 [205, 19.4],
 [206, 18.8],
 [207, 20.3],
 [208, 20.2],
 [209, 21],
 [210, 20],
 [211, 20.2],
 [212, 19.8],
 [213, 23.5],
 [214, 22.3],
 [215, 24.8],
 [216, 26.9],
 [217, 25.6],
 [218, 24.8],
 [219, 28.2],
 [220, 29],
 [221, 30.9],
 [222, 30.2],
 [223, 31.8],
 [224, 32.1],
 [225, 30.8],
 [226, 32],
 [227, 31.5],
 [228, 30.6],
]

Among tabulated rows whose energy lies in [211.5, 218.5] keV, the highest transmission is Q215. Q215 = 26.9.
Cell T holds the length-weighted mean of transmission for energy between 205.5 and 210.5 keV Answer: 20.1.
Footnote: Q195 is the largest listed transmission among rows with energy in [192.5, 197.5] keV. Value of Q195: 20.5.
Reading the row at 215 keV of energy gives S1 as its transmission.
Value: 24.8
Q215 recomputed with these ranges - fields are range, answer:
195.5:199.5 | 20.2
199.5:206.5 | 19.4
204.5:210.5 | 21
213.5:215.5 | 24.8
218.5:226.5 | 32.1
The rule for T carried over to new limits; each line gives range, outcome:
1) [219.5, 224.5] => 30.8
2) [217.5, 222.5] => 28.6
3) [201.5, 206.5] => 18.4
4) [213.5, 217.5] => 24.9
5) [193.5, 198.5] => 19.5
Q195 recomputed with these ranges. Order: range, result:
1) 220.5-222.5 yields 30.9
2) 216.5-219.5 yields 28.2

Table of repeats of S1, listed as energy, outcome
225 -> 30.8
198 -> 17.5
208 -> 20.2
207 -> 20.3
